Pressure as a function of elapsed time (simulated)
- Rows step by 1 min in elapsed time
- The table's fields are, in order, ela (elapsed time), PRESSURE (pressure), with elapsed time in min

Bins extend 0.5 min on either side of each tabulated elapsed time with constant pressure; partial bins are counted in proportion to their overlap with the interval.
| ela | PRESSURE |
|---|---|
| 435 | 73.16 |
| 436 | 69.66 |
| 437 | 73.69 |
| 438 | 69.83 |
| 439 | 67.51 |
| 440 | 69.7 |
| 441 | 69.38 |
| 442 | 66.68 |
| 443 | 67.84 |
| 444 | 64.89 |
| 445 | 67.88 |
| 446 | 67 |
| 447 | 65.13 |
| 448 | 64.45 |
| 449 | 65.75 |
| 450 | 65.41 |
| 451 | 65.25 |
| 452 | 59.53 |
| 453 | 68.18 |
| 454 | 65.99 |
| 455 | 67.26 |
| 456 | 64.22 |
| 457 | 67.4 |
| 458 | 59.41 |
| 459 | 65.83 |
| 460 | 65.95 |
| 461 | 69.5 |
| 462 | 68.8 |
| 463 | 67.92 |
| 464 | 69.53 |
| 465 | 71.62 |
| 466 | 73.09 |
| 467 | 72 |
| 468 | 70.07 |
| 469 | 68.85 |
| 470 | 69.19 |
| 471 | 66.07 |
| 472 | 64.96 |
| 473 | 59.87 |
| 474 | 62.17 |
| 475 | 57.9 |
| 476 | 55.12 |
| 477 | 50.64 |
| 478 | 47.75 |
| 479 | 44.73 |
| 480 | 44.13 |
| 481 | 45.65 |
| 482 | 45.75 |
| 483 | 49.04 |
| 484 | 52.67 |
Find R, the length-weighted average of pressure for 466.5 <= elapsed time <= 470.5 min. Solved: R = 70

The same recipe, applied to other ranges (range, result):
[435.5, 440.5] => 70.1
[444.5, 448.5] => 66.1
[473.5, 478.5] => 54.7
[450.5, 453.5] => 64.3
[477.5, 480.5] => 45.5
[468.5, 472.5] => 67.3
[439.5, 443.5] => 68.4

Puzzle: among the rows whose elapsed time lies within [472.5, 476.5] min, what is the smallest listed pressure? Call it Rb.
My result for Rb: 55.12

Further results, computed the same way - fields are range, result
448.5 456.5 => 59.53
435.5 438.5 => 69.66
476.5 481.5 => 44.13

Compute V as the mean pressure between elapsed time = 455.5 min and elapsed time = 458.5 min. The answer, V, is 63.7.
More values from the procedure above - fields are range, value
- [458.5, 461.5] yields 67.1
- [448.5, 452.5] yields 64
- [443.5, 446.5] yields 66.6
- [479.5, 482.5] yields 45.2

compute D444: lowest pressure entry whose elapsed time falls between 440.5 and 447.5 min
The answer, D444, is 64.89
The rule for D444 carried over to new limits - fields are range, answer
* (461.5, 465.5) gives 67.92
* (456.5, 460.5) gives 59.41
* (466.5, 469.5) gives 68.85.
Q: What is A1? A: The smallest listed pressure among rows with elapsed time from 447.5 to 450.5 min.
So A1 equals 64.45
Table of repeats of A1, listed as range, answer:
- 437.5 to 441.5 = 67.51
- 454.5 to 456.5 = 64.22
